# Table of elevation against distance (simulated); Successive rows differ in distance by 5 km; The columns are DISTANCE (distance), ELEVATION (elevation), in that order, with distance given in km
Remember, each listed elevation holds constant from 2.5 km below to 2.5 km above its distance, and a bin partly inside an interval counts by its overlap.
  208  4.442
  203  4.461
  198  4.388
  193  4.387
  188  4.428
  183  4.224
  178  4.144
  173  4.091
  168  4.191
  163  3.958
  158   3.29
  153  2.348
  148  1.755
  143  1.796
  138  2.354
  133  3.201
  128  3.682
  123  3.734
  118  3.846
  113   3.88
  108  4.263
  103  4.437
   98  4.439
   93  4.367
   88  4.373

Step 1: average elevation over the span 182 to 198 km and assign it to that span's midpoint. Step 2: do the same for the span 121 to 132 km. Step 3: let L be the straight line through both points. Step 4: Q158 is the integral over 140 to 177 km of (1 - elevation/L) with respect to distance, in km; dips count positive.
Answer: 8.6 km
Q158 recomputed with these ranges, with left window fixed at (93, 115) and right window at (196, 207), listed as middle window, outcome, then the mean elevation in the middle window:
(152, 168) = 3.4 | 3.43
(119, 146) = 8.4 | 2.98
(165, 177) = 0.7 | 4.13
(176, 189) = 0.4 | 4.25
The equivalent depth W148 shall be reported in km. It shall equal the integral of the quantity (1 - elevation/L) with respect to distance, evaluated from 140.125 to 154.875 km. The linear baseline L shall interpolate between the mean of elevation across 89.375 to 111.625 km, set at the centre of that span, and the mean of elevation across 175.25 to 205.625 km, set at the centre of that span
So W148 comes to 8.1 km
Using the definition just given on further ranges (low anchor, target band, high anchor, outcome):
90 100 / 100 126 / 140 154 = -3.7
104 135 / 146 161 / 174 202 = 5.6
